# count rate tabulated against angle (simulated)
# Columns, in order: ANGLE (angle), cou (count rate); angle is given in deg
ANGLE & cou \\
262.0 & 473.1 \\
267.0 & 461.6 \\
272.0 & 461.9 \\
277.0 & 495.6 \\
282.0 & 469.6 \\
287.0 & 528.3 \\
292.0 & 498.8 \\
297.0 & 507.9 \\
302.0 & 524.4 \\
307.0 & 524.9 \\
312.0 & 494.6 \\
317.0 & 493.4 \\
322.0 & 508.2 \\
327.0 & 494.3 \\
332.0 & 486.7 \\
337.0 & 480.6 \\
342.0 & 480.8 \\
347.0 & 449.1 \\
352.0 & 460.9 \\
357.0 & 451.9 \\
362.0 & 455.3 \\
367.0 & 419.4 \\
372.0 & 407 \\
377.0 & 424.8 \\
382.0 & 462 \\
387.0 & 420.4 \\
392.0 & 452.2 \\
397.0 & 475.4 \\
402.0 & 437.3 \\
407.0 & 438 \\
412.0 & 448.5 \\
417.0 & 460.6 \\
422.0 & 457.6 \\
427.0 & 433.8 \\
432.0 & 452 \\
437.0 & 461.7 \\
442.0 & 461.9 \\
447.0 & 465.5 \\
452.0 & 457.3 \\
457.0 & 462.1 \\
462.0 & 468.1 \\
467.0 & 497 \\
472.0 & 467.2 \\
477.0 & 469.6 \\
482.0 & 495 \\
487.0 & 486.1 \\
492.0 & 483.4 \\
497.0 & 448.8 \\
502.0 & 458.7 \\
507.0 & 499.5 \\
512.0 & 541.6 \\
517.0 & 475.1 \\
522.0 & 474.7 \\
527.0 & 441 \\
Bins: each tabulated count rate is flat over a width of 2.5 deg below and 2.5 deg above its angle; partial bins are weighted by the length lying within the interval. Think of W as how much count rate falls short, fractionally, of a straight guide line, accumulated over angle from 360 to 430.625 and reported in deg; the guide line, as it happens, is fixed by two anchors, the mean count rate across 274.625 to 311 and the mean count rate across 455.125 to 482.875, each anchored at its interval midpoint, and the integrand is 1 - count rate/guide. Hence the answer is 6.7 deg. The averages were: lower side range 507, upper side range 476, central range 442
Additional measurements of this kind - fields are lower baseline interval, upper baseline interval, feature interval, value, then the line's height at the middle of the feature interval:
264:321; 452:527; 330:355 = 1.1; 492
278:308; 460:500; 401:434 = 2.7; 487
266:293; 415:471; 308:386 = 1.9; 476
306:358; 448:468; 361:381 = 2.2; 479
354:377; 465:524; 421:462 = 0.5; 462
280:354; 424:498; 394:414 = 1.2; 478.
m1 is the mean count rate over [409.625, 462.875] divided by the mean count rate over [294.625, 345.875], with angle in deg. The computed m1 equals 0.92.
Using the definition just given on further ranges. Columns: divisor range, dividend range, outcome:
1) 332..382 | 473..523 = 1.07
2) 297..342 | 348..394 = 0.88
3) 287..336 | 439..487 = 0.94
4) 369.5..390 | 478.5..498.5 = 1.12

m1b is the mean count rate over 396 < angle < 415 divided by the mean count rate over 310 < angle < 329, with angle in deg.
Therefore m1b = 0.9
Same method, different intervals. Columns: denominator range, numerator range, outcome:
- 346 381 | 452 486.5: 1.08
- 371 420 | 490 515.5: 1.09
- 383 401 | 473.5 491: 1.07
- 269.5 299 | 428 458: 0.93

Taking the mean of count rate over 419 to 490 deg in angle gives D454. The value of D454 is 467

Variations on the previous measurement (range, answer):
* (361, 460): 448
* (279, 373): 482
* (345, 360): 454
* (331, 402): 451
